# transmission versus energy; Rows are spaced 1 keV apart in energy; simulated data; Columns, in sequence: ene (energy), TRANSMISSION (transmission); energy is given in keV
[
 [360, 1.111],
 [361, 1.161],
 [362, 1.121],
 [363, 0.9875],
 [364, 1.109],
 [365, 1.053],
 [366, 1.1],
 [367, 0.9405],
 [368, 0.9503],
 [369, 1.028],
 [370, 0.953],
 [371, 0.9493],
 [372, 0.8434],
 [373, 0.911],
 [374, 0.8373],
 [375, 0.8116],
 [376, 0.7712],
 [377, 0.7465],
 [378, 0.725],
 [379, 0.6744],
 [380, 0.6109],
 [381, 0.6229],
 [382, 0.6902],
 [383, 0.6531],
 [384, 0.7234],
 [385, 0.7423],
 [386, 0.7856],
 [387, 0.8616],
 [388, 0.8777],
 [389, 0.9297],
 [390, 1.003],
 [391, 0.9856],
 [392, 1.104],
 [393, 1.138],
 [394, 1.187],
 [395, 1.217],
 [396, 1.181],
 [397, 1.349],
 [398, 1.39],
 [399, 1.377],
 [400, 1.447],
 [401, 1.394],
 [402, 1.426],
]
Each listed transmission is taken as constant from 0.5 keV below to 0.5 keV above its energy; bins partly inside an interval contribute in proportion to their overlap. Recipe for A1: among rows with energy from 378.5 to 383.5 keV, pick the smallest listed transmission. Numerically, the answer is 0.6109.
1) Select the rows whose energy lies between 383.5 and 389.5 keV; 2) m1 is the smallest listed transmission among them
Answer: 0.7234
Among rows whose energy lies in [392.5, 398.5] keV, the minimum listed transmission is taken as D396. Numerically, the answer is 1.138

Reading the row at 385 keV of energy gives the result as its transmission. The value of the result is 0.7423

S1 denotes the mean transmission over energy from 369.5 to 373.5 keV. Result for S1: 0.914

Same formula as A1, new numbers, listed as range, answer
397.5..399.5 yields 1.377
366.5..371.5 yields 0.9405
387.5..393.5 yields 0.8777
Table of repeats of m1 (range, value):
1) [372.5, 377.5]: 0.7465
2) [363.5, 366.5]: 1.053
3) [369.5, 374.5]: 0.8373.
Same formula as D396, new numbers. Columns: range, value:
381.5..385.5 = 0.6531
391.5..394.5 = 1.104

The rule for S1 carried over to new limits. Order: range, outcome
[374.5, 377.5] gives 0.776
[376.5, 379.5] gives 0.715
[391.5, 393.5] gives 1.12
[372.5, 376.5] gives 0.833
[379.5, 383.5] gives 0.644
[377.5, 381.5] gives 0.658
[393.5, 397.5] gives 1.23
